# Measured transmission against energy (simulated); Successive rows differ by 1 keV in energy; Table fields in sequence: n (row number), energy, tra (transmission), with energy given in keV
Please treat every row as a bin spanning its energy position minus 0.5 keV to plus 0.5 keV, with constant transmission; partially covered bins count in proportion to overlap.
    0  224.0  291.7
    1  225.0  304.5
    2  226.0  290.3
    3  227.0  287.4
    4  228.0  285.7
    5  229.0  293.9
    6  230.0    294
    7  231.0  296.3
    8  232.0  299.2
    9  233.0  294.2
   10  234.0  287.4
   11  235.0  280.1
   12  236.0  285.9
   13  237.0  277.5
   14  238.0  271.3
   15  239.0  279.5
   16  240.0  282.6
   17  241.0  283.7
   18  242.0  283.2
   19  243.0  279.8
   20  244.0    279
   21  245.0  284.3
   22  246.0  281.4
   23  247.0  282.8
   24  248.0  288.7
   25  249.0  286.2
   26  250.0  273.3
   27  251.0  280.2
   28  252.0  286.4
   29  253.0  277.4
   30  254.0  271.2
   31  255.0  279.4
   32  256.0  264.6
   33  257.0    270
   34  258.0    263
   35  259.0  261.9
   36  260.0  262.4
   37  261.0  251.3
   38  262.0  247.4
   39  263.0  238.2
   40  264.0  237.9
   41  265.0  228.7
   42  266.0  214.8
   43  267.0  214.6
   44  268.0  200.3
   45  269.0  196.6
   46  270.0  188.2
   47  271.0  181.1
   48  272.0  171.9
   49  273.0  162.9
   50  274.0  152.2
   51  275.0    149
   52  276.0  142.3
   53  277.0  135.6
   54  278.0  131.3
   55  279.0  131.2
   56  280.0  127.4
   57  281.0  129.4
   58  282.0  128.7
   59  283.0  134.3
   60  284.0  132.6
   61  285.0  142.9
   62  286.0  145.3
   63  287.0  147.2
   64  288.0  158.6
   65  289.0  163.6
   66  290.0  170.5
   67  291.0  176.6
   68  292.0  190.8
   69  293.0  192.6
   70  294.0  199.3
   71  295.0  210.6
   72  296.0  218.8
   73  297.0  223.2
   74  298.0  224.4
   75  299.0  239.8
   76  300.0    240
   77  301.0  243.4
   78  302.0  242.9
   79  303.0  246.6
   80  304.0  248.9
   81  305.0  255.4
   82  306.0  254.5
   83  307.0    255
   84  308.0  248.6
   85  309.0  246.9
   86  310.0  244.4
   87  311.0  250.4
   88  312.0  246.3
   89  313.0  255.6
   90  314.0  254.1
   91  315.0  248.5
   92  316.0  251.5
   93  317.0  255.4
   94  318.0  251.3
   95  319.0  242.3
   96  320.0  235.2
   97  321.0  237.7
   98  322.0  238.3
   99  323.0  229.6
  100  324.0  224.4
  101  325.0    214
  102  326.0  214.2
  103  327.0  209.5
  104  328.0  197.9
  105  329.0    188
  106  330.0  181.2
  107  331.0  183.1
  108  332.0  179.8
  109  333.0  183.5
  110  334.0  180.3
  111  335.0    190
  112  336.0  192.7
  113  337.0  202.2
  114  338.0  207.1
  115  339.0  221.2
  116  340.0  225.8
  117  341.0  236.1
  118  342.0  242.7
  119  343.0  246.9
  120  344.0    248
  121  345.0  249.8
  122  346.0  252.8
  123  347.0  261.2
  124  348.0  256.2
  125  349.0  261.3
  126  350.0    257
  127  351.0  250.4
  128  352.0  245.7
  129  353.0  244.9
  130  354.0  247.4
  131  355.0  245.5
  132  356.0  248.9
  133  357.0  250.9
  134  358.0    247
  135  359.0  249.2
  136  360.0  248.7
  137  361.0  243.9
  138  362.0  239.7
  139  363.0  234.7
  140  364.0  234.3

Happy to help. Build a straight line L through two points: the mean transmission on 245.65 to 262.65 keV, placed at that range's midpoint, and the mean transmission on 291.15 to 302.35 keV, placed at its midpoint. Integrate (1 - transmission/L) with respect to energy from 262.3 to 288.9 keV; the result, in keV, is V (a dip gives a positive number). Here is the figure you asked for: 8.60 keV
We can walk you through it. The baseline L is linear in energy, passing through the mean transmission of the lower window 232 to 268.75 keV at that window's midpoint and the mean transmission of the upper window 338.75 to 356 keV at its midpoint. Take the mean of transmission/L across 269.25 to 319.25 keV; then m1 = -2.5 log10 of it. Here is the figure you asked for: 0.28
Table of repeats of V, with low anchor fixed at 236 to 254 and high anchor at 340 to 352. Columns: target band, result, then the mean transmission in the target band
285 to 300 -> 4.28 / 190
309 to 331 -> 2.29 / 231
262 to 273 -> 2.69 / 207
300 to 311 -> 0.58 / 248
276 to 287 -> 5.50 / 135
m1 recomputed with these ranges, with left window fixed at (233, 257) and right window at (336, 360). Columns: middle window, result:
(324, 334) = 0.27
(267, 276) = 0.47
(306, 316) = 0.02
